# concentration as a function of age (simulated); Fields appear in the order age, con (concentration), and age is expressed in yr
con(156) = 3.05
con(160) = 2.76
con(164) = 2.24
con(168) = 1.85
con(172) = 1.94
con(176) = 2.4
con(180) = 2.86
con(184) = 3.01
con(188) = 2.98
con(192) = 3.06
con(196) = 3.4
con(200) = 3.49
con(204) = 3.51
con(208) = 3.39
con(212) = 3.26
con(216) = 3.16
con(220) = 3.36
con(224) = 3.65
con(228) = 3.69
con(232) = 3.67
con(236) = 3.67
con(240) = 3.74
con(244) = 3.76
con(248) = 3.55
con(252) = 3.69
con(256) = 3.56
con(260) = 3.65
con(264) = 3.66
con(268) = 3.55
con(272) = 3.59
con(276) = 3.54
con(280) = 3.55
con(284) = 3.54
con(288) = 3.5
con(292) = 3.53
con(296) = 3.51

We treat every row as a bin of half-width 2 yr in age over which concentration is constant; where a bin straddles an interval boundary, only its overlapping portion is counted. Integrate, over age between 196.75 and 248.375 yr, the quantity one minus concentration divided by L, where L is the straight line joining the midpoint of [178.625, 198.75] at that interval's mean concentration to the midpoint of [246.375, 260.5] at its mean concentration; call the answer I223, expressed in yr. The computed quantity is -2.6 yr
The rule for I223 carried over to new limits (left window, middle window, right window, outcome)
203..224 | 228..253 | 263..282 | -1.6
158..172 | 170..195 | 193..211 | 0.7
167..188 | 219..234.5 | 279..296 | -3.4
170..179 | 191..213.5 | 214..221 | -3.8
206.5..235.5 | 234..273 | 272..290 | -1.5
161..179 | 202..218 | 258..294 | -3.7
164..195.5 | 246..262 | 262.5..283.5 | -1.1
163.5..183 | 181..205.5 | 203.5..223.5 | -3.5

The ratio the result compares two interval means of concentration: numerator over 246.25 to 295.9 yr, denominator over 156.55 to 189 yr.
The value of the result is 1.42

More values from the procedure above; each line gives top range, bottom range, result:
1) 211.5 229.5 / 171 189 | 1.29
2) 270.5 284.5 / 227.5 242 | 0.96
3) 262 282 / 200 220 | 1.07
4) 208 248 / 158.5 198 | 1.34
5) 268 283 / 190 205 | 1.06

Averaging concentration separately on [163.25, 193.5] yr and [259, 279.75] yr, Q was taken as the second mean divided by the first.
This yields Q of 1.41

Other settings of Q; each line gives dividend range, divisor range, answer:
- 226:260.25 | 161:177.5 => 1.71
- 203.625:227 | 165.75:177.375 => 1.66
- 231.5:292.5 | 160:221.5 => 1.24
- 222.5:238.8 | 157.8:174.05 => 1.66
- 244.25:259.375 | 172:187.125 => 1.36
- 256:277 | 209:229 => 1.06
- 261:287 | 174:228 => 1.11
